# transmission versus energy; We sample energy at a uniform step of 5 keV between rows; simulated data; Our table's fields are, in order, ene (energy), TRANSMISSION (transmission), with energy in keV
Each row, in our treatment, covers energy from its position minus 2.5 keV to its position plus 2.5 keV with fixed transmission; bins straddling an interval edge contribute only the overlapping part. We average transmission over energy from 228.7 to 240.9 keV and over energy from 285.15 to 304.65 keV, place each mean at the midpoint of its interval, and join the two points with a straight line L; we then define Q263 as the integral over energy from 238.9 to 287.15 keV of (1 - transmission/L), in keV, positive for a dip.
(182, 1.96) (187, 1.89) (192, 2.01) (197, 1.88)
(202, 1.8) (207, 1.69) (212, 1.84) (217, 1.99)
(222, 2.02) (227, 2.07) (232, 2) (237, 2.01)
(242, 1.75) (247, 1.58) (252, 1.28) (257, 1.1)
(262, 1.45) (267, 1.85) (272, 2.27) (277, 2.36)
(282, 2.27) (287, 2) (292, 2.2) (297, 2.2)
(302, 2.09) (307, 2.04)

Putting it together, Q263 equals 6.3 keV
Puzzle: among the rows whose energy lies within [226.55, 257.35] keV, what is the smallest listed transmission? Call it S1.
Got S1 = 1.1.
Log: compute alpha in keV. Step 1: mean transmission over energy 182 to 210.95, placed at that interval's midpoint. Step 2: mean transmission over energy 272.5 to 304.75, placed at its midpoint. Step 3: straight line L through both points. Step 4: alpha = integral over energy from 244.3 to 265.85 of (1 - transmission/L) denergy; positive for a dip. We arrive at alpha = 7.12 keV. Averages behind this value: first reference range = 1.86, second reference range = 2.19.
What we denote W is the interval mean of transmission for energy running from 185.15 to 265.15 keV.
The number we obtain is 1.77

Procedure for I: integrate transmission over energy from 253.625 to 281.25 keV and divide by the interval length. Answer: 1.82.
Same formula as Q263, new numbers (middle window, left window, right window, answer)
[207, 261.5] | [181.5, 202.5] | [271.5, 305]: 7.51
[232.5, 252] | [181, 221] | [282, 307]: 2.47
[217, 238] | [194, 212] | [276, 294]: -1.12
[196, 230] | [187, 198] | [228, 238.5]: 1.33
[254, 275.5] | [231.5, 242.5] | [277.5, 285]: 4.68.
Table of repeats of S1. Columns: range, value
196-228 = 1.69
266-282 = 1.85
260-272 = 1.45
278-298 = 2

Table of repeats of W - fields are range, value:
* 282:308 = 2.13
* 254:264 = 1.27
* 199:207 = 1.77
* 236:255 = 1.61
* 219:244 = 1.97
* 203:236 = 1.93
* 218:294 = 1.88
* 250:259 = 1.19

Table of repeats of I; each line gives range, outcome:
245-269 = 1.44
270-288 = 2.24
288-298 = 2.17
